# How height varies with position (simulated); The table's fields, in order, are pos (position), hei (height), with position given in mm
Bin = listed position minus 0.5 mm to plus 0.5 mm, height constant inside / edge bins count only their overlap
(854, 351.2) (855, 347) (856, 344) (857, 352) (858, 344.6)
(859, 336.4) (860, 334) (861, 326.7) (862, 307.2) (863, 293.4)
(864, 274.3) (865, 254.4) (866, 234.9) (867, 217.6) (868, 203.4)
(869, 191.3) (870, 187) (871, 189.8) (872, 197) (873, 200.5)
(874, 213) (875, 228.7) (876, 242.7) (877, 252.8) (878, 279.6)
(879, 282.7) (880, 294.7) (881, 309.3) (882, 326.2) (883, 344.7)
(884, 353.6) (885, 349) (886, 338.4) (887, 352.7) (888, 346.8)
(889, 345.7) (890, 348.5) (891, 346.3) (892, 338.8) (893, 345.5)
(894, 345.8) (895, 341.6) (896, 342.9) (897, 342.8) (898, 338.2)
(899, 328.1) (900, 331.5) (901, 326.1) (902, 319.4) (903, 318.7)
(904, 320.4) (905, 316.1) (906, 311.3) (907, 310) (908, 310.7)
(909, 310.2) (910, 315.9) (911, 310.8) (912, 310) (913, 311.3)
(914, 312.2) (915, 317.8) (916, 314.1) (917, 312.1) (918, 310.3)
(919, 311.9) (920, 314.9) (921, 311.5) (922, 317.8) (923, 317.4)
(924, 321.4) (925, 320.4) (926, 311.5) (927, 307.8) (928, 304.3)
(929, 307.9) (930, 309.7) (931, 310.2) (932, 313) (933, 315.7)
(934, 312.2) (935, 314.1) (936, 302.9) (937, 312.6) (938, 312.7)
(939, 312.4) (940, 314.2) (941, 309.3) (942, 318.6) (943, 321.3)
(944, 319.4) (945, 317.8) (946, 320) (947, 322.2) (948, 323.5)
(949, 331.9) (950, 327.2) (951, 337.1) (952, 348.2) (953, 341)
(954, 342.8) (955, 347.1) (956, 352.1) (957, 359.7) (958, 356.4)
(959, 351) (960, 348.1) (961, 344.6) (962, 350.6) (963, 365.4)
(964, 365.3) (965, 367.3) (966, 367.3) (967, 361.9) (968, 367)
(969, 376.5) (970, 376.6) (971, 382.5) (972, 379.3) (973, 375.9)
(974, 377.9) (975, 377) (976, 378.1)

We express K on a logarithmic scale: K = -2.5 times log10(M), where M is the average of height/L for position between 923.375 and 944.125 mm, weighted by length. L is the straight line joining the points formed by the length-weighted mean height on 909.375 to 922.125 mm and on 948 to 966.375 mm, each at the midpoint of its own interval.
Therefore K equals 0.05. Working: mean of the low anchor 313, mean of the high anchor 349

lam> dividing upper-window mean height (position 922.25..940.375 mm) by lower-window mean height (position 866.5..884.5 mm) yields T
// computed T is 1.25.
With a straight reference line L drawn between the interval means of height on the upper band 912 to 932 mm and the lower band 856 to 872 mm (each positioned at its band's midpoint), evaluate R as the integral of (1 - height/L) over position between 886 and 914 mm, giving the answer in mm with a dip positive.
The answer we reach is -3.1 mm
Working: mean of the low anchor 270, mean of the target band 329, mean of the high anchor 313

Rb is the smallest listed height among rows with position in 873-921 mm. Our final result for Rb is 200.5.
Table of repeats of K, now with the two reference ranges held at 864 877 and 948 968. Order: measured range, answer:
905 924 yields -0.106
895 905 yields -0.250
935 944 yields 0.030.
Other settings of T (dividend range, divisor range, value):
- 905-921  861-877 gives 1.34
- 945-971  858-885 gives 1.31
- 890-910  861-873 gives 1.40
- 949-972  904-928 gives 1.14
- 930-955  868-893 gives 1.13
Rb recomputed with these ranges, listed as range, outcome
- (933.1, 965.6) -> 302.9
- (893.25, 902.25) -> 319.4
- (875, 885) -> 228.7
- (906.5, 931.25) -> 304.3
